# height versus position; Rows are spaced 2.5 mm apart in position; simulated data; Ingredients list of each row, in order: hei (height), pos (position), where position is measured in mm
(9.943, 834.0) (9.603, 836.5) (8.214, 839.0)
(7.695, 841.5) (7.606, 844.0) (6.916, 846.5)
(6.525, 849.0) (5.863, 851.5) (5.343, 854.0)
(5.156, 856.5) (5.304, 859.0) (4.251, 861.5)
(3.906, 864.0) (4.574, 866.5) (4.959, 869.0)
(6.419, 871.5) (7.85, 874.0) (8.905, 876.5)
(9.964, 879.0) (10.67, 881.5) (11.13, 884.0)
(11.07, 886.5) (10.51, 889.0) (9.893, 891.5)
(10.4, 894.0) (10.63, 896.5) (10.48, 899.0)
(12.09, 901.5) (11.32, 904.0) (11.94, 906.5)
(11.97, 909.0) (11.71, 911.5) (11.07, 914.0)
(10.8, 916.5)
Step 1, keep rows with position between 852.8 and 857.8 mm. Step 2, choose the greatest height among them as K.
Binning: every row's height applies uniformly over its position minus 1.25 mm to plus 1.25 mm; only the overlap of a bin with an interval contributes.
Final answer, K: 5.343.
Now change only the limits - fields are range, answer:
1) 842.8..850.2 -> 7.606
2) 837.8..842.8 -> 8.214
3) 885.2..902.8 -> 12.09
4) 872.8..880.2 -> 9.964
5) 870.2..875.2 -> 7.85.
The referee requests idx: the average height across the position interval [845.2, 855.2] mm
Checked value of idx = 6.17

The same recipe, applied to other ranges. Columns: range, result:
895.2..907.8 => 11.3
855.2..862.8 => 4.9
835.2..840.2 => 8.93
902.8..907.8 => 11.6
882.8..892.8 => 10.6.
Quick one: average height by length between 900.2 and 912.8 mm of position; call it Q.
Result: 11.8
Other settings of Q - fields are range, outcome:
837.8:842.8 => 7.95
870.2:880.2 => 8.26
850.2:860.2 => 5.42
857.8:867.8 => 4.51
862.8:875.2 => 5.54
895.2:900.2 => 10.6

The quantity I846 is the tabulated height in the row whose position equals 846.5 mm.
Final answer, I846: 6.916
